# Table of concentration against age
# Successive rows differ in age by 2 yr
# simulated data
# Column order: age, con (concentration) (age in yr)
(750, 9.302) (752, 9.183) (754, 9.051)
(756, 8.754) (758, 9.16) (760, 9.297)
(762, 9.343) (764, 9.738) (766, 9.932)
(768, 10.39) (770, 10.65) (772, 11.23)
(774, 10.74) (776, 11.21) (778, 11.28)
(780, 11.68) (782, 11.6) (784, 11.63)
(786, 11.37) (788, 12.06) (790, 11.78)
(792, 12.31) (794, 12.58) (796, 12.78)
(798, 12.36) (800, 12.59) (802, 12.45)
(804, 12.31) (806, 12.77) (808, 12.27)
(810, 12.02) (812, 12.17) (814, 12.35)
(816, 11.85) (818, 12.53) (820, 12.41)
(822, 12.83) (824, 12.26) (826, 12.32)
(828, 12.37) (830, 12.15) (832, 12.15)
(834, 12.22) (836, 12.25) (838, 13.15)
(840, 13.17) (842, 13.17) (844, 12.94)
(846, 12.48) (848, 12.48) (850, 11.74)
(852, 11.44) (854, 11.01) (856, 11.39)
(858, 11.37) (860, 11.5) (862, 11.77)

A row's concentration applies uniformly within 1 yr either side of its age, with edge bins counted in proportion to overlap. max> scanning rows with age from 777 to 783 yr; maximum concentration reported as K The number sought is 11.68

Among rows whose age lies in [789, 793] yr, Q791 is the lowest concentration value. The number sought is 11.78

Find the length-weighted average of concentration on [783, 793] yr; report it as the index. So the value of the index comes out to 11.8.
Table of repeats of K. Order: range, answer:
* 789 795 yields 12.58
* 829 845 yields 13.17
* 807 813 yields 12.27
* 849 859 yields 11.74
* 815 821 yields 12.53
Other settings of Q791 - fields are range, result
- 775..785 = 11.21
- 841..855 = 11.01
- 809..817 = 11.85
